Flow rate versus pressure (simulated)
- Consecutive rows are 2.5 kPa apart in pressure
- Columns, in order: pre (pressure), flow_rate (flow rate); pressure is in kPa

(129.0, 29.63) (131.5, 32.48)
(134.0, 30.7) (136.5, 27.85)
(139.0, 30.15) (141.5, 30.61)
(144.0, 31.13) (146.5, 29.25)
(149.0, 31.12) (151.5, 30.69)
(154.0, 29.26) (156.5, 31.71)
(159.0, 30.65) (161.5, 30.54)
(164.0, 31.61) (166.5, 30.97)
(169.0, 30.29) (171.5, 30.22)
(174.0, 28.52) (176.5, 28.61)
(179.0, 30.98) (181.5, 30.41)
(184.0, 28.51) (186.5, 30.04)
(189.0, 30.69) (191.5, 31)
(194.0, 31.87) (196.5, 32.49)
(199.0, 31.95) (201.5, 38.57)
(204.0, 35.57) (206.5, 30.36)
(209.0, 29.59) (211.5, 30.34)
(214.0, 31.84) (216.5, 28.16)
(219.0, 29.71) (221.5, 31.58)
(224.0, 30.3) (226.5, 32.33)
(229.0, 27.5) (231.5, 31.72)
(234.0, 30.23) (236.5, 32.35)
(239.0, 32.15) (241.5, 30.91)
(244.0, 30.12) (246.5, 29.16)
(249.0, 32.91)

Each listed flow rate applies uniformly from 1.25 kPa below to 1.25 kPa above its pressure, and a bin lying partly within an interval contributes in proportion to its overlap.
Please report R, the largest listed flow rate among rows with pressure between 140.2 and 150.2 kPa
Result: 31.13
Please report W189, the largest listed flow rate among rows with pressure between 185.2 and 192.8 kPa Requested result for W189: 31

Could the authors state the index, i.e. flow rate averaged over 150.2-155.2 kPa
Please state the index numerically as 30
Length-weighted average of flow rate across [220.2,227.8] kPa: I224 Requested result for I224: 31.4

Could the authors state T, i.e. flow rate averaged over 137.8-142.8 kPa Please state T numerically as 30.4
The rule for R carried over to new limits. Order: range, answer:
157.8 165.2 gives 31.61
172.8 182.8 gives 30.98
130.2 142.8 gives 32.48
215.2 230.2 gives 32.33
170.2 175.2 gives 30.22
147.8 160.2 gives 31.71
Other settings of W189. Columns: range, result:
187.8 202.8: 38.57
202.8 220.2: 35.57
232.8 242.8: 32.35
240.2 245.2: 30.91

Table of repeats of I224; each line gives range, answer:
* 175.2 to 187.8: 29.7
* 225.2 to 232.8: 30.5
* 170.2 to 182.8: 29.7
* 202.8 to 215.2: 31.5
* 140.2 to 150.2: 30.5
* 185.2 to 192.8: 30.6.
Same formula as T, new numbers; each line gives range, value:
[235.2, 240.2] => 32.2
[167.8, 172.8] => 30.2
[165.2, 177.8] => 29.7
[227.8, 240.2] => 30.8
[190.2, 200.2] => 31.8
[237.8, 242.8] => 31.5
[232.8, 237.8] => 31.3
